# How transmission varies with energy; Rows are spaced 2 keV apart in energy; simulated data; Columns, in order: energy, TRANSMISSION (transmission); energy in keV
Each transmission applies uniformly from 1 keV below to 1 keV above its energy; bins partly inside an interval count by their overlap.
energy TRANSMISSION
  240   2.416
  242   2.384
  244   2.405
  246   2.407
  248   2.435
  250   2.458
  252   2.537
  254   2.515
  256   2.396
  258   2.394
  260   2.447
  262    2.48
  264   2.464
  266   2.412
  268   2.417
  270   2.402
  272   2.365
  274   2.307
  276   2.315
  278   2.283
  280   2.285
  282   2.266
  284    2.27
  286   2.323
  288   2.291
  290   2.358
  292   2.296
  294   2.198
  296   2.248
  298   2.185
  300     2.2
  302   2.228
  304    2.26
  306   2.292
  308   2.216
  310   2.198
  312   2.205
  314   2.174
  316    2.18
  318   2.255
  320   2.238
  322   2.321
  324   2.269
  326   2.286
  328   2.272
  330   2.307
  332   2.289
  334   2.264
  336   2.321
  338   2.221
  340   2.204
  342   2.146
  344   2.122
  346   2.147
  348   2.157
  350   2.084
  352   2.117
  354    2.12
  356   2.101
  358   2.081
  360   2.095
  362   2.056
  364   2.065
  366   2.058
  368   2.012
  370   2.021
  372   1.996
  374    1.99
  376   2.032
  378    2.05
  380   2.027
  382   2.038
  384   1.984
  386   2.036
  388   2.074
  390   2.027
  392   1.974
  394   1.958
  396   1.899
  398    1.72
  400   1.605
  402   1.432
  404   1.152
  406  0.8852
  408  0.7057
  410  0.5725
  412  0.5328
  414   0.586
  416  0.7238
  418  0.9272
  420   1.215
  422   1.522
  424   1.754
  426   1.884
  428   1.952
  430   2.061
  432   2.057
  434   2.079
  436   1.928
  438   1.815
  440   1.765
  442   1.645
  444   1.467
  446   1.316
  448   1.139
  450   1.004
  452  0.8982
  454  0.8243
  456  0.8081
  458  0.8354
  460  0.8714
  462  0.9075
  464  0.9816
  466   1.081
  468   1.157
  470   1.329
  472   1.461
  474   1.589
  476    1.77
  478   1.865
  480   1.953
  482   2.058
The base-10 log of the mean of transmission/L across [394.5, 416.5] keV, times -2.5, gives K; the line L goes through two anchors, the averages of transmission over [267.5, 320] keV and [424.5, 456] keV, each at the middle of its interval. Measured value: 0.50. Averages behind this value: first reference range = 2.27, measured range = 1.1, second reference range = 1.57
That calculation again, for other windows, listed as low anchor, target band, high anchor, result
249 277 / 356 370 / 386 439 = -0.14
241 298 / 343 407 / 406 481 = -0.12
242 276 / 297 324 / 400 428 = -0.12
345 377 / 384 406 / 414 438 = 0.05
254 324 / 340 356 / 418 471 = -0.09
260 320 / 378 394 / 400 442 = -0.23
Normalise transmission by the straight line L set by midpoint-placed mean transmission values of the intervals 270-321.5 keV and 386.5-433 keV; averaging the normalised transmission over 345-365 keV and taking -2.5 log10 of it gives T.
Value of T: -0.15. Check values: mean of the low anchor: 2.26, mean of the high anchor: 1.45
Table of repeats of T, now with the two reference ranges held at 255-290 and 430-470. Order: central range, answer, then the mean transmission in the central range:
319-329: -0.11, 2.28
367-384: -0.15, 2.02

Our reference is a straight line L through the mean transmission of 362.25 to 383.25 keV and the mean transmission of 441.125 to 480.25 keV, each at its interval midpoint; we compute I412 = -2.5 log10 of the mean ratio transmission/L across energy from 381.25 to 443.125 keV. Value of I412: 0.06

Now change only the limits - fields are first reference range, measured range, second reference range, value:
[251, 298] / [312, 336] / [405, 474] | -0.12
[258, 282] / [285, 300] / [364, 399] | 0.02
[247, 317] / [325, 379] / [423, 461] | -0.10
